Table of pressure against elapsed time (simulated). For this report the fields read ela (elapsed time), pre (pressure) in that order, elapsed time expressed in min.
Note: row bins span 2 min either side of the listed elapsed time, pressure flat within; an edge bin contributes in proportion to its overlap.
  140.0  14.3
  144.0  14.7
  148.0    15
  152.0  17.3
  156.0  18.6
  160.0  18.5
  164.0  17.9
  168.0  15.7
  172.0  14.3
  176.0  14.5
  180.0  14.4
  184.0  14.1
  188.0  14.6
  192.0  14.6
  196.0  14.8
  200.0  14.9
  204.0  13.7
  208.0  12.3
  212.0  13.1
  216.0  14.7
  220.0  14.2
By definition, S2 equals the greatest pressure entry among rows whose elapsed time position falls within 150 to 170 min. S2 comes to 18.6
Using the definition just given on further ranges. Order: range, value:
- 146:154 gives 17.3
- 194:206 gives 14.9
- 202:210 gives 13.7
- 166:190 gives 15.7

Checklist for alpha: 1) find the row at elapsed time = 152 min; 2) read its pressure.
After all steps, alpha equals 17.3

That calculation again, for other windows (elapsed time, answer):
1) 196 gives 14.8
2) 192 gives 14.6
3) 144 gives 14.7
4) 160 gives 18.5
